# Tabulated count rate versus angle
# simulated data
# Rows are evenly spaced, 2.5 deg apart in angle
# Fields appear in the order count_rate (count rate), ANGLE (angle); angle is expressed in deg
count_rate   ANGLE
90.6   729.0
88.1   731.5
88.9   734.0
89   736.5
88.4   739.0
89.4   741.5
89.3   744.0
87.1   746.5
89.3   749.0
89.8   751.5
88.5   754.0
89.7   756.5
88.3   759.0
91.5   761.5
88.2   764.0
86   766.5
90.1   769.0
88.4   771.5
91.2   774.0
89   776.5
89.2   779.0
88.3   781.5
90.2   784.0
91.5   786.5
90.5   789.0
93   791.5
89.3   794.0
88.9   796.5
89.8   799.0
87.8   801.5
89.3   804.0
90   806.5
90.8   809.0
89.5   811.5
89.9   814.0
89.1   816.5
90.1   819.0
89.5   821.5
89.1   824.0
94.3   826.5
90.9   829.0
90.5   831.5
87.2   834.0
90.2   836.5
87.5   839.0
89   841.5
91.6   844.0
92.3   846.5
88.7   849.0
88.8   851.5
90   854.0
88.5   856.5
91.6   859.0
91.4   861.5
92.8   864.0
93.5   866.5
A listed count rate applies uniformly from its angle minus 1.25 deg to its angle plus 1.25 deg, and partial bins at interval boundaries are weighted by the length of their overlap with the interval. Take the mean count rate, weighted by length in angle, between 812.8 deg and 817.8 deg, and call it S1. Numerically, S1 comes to 89.5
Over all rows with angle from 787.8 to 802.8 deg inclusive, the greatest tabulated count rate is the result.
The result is 93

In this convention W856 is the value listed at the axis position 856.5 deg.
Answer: 88.5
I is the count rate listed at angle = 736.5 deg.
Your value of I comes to 89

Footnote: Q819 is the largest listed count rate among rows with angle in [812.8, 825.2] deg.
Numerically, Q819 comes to 90.1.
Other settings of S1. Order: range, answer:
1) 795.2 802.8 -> 88.8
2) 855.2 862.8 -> 90.5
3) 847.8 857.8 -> 89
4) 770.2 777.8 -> 89.5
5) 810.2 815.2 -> 89.7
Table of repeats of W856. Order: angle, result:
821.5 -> 89.5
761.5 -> 91.5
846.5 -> 92.3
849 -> 88.7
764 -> 88.2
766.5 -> 86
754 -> 88.5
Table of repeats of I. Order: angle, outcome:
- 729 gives 90.6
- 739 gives 88.4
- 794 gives 89.3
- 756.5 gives 89.7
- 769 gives 90.1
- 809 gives 90.8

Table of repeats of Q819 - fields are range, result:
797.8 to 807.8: 90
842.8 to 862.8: 92.3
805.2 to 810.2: 90.8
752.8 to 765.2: 91.5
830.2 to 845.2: 91.6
